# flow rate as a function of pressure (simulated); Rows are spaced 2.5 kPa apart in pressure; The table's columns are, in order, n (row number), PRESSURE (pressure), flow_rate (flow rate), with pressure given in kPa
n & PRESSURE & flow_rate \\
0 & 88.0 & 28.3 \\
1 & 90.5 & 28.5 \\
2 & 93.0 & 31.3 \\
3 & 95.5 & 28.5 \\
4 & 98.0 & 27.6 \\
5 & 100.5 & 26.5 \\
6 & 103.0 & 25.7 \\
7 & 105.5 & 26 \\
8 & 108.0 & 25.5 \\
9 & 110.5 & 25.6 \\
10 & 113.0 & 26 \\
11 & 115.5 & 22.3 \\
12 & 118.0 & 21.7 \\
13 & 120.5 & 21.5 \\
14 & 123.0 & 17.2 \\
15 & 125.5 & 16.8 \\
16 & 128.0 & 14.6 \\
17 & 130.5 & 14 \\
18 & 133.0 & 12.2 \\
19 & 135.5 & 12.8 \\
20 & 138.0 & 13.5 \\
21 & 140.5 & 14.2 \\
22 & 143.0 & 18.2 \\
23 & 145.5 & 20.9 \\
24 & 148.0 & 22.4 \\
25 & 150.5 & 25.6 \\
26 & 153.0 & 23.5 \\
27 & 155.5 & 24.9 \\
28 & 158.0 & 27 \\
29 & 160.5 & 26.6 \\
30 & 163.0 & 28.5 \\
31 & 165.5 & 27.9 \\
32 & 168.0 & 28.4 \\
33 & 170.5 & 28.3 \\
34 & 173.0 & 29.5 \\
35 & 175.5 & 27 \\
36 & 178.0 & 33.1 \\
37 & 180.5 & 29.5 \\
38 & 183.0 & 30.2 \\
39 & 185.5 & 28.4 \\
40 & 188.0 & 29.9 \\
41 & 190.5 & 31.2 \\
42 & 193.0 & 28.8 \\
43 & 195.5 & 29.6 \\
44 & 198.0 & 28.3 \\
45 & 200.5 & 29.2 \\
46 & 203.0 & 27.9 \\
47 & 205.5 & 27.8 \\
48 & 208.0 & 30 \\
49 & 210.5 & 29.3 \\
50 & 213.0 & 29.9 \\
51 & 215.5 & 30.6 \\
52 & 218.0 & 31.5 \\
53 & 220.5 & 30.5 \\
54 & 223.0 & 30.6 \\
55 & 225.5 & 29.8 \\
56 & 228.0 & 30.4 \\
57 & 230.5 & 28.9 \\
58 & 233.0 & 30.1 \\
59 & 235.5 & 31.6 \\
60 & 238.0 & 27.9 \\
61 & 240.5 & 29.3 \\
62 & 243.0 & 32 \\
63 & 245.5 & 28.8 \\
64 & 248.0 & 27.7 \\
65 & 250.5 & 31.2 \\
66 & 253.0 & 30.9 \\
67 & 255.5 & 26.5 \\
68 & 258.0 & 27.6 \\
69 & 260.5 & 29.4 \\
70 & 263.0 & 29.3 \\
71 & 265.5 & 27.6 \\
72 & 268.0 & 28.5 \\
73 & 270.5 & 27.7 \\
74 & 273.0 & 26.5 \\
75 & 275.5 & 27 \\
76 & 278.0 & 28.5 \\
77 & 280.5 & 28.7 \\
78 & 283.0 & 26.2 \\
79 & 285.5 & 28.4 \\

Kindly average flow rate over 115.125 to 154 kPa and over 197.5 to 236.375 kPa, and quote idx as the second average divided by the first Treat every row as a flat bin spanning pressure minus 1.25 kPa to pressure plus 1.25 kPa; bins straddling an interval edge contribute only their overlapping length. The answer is 1.65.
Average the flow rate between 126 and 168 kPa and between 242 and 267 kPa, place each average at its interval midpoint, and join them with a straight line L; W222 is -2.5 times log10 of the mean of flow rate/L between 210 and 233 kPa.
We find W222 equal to -0.144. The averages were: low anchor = 20.6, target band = 30.2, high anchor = 29.1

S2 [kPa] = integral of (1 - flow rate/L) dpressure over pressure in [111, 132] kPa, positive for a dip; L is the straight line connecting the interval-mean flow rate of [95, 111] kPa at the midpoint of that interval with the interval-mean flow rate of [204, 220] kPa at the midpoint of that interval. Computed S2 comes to 5.9 kPa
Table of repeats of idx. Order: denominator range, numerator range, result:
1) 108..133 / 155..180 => 1.42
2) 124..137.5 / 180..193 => 2.11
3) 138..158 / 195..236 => 1.40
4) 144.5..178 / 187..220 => 1.12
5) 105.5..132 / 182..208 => 1.41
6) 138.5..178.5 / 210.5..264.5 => 1.19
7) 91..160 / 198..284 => 1.33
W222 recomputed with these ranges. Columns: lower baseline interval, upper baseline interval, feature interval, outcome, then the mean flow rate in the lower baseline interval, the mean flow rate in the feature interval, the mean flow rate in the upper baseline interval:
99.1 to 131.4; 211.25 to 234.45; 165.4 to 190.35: -0.10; 21.9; 29.4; 30.2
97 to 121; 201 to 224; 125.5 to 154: 0.46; 24.9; 17.4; 29.8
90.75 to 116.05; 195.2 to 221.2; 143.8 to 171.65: 0.10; 26.7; 25.7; 29.5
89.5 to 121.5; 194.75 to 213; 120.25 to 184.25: 0.21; 25.9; 22.6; 28.9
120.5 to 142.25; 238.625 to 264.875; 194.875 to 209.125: -0.23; 14.9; 28.8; 29.2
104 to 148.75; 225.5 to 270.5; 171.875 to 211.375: -0.19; 19.2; 29.4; 29.2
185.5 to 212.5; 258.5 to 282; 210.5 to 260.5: -0.04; 29.2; 29.8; 28.1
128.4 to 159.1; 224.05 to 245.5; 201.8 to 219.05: -0.10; 18.9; 29.6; 29.9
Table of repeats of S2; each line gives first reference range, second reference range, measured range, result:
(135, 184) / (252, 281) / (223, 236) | -1.5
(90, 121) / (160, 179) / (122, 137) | 6.9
